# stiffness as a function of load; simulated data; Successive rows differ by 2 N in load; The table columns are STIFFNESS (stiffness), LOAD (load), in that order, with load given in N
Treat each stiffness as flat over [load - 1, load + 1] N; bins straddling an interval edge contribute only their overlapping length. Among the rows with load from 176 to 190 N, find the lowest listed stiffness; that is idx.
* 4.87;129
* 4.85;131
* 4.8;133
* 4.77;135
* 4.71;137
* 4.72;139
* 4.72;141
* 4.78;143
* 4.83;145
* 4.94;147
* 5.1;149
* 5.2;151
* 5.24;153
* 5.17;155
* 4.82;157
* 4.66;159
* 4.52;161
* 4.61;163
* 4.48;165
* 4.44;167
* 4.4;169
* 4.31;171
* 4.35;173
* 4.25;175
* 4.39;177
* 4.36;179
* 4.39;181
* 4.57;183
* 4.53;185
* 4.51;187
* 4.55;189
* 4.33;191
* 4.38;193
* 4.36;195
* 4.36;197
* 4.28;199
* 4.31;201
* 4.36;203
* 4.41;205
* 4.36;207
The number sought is 4.36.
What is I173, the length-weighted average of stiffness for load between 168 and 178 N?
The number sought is 4.34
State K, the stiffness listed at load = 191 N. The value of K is 4.33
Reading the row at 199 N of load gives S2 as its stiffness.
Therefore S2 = 4.28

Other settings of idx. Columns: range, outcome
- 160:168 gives 4.44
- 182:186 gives 4.53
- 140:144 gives 4.72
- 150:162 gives 4.52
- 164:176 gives 4.25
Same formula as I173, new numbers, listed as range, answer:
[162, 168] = 4.51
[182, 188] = 4.54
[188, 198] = 4.4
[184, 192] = 4.48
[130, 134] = 4.82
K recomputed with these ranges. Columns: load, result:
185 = 4.53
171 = 4.31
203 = 4.36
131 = 4.85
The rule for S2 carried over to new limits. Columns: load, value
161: 4.52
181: 4.39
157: 4.82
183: 4.57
